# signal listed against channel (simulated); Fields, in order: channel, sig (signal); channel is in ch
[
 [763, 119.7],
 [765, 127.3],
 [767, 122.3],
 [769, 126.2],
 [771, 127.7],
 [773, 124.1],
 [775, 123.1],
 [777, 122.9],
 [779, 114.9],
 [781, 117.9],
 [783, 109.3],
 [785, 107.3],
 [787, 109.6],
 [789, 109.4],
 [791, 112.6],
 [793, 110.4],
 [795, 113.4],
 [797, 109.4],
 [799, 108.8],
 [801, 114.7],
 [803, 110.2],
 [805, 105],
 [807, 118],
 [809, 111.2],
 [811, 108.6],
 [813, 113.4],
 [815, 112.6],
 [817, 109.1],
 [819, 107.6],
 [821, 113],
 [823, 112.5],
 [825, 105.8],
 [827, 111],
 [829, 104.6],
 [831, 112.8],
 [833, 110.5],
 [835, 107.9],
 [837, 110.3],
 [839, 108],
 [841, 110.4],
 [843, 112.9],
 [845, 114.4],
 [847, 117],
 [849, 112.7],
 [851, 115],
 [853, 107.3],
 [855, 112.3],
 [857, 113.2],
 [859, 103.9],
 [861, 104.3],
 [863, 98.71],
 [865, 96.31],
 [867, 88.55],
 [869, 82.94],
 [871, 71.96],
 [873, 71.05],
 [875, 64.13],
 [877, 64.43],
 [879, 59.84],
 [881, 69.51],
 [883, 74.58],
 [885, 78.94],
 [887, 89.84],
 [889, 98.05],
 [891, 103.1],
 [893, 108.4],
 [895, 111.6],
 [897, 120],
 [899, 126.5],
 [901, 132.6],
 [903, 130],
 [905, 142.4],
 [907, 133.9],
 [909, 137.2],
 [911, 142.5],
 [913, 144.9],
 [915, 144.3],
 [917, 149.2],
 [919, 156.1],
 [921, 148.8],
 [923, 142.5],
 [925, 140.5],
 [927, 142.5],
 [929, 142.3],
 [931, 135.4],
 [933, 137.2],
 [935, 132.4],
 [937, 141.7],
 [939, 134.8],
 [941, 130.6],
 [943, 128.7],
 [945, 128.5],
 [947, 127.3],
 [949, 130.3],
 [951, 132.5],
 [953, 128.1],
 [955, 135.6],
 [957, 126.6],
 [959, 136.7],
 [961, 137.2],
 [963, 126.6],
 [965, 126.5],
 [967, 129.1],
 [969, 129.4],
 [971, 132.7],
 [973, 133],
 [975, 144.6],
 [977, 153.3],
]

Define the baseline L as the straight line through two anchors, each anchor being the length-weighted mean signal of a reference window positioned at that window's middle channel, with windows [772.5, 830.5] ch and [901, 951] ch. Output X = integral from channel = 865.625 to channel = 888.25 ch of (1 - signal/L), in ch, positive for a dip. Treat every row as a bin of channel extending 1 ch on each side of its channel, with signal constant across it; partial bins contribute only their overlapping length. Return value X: 9.4 ch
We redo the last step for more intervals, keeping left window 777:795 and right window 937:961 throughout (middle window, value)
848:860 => 1.0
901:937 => -3.7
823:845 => 1.5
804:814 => 0.3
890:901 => 0.8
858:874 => 4.2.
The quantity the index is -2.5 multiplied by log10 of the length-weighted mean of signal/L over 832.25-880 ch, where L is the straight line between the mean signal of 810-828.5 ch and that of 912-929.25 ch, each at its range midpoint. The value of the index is 0.24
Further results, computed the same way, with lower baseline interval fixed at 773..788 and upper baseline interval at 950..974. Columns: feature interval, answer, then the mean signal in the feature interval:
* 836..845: 0.09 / 111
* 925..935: -0.08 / 139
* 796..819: 0.07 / 111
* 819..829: 0.09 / 110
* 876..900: 0.33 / 92.1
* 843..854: 0.08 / 113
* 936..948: -0.02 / 132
